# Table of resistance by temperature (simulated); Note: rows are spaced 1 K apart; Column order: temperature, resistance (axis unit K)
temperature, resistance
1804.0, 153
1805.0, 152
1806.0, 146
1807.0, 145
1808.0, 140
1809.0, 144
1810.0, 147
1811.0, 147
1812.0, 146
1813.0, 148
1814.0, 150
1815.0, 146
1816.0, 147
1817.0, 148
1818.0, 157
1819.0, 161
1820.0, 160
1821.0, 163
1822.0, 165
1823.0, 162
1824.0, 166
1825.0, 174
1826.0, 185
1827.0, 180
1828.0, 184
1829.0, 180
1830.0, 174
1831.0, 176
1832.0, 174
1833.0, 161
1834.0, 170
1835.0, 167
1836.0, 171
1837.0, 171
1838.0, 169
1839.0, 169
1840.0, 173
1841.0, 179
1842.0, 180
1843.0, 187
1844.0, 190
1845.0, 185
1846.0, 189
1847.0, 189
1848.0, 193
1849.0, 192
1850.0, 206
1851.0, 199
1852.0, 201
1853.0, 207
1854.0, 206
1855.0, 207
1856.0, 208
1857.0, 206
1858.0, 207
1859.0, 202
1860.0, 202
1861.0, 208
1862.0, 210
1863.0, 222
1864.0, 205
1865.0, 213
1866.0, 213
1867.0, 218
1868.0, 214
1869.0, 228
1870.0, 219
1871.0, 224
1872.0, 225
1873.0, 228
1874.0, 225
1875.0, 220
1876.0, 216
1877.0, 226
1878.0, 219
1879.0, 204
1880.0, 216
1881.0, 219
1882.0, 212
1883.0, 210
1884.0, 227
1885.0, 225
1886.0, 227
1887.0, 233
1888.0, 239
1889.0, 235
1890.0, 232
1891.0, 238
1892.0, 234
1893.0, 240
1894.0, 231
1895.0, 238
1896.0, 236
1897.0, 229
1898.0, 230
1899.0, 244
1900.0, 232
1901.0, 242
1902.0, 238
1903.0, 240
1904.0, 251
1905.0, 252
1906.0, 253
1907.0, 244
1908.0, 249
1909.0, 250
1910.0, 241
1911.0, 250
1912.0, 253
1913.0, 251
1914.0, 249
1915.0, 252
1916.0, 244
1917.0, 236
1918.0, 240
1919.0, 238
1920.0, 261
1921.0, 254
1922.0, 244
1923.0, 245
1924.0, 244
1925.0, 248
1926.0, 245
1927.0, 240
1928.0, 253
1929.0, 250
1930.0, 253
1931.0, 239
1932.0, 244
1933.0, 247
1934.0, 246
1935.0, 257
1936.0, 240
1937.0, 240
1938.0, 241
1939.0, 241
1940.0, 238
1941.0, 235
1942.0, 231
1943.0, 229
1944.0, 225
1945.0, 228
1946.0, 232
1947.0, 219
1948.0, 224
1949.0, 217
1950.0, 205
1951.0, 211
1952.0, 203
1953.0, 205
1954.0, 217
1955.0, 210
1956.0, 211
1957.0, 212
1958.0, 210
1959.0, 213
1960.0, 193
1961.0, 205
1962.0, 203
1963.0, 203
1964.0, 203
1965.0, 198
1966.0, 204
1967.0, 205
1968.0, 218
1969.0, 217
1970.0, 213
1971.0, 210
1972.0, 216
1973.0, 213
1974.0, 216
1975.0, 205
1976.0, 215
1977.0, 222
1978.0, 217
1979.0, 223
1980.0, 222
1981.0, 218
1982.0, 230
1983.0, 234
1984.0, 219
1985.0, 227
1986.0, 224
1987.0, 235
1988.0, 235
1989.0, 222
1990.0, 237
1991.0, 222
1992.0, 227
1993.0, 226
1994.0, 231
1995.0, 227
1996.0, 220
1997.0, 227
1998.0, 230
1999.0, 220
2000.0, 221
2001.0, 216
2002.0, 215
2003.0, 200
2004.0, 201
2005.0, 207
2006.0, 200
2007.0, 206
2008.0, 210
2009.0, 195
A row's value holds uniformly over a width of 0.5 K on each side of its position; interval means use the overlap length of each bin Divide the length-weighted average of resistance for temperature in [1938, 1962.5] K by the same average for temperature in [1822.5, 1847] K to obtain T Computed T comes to 1.24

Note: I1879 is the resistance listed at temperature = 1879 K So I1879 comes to 204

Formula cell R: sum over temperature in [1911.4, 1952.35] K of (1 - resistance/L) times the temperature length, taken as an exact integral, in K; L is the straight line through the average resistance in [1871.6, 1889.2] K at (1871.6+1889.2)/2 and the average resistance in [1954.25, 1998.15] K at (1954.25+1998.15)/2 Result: -3.60 K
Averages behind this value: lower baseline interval 222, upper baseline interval 217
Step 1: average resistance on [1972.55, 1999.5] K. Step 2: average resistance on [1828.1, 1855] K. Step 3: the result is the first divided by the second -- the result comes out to 1.2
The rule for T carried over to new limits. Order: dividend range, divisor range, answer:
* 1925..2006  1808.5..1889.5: 1.16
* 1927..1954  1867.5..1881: 1.06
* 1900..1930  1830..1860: 1.32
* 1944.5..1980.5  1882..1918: 0.89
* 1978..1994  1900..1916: 0.92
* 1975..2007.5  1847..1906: 1.00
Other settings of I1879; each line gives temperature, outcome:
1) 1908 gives 249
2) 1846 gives 189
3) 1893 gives 240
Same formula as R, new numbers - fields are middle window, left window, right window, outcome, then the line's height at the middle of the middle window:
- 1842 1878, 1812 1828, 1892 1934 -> -2.0 K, 197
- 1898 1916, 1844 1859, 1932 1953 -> -2.3 K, 218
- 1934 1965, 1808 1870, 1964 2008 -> -1.7 K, 209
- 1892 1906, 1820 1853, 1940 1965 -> -2.9 K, 198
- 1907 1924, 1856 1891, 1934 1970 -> -2.2 K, 219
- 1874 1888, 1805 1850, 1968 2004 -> -2.6 K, 185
